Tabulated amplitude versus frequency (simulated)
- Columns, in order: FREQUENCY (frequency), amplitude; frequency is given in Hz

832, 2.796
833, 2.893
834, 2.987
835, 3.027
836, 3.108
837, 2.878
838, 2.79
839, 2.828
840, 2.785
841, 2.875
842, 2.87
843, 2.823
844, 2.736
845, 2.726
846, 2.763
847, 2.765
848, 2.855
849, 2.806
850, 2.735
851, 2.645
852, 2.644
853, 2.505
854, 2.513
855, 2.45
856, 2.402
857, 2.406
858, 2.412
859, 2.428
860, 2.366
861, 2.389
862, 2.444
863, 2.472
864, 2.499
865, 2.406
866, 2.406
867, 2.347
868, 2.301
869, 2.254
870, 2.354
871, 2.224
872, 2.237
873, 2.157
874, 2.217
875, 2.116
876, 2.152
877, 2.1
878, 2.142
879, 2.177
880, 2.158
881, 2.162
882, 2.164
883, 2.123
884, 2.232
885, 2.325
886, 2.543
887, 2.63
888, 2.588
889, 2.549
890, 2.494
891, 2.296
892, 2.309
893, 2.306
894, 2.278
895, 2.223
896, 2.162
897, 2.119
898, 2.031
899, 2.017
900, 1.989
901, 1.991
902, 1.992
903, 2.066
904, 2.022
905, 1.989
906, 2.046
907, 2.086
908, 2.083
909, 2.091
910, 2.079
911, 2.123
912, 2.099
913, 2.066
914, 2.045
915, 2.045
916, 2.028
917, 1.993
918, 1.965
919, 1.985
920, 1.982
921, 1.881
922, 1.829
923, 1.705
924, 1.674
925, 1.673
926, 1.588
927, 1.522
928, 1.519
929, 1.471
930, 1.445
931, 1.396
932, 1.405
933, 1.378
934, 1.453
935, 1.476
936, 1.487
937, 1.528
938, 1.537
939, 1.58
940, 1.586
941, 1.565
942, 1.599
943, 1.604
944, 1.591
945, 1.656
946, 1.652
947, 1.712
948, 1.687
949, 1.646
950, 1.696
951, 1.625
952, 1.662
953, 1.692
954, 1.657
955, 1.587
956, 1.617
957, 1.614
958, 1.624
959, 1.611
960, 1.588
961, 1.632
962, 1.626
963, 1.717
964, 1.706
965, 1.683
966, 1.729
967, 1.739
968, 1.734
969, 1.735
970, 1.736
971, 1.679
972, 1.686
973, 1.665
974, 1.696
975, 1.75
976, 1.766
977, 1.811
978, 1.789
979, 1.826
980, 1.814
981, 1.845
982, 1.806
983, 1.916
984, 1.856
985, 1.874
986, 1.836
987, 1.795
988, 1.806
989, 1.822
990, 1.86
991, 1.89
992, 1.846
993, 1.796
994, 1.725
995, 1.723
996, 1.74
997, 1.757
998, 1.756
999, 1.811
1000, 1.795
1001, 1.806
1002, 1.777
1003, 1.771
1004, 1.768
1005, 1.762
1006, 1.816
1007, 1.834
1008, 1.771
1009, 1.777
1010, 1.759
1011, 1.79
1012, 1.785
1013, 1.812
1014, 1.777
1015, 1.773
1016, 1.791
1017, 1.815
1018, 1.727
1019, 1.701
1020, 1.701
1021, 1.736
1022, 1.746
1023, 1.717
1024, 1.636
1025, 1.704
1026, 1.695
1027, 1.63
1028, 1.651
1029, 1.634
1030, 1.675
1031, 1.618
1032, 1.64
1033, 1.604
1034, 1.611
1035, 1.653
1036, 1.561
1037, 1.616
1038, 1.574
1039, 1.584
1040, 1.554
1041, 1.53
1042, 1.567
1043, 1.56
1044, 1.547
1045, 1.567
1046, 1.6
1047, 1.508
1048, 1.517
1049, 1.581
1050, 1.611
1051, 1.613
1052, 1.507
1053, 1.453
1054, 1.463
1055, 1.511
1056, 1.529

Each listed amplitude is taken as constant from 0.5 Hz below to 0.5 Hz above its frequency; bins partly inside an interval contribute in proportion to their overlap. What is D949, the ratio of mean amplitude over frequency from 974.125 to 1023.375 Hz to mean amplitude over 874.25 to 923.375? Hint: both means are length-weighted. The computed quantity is 0.84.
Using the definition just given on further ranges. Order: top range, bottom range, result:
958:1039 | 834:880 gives 0.69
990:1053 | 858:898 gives 0.73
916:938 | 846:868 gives 0.65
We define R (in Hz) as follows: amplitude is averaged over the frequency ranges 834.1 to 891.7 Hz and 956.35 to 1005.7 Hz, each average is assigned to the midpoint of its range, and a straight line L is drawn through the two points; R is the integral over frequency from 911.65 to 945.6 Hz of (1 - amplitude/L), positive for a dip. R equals 6.5 Hz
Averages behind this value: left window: 2.49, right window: 1.76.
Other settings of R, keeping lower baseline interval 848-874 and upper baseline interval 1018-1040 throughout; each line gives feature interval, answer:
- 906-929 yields 2.9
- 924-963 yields 8.9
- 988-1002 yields 0.1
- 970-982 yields 0.9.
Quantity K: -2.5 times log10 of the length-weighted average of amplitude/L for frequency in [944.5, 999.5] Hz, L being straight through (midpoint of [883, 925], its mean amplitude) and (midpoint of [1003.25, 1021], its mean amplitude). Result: 0.10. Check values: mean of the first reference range 2.12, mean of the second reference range 1.77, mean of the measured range 1.73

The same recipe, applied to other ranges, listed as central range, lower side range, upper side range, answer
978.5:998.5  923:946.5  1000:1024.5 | -0.07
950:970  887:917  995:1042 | 0.16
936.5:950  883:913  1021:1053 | 0.23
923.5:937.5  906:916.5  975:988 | 0.31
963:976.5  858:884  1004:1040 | 0.11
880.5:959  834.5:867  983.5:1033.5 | 0.20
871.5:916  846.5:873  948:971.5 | 0.01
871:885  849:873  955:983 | 0.07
